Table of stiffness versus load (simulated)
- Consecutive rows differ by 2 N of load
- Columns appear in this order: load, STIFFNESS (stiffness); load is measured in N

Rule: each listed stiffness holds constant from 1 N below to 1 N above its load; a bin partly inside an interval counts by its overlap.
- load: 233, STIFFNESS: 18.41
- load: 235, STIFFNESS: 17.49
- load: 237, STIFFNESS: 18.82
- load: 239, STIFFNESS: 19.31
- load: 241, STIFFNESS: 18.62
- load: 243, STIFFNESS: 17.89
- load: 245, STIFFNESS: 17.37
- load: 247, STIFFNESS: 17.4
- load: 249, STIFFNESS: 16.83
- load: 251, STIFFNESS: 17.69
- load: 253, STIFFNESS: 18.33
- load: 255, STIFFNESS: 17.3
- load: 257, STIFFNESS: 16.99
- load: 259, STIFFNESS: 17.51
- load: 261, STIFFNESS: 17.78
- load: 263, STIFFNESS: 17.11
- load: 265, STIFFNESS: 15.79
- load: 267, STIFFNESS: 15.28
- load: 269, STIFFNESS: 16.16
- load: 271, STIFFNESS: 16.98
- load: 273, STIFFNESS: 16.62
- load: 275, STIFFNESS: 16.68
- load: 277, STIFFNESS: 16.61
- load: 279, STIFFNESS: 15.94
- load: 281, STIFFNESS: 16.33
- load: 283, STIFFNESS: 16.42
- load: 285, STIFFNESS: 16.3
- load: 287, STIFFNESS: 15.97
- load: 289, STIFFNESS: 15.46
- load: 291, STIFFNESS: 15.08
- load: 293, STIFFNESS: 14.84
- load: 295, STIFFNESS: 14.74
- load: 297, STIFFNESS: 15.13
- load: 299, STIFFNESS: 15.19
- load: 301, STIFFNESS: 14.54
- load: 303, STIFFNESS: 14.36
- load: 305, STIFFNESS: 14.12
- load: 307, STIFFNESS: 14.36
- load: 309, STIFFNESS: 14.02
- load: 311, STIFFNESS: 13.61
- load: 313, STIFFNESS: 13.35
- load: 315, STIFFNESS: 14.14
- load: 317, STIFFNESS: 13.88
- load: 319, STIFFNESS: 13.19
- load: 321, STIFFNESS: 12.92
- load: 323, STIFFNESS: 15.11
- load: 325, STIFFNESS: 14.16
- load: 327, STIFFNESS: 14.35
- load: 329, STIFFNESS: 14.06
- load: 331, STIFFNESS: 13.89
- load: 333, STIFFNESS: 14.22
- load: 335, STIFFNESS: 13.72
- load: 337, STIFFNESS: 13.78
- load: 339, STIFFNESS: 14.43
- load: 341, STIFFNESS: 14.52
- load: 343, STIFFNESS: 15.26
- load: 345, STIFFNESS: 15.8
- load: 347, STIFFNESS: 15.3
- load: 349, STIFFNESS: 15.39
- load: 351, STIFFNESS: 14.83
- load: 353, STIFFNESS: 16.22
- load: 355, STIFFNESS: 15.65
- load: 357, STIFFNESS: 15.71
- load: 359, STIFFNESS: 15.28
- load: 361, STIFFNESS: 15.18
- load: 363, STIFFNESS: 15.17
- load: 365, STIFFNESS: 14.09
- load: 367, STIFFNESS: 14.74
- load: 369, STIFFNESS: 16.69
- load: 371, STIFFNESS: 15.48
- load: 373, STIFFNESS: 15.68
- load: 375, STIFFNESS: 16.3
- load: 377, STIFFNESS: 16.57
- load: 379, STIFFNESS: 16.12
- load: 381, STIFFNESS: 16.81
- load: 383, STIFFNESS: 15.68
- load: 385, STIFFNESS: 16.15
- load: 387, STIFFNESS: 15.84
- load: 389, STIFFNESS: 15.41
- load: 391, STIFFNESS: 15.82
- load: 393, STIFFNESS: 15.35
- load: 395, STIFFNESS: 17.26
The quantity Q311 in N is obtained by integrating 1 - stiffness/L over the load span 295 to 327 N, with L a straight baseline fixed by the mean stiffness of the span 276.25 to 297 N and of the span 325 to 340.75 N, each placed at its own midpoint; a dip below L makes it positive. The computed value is 1.5 N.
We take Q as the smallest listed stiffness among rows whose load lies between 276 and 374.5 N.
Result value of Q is 12.92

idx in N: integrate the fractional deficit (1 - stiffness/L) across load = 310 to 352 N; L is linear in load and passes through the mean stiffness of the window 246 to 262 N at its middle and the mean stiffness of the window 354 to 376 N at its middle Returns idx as 4.7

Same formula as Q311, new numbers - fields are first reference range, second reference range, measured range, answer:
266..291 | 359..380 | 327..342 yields 1.6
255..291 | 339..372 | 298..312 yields 1.5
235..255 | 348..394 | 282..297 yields 1.4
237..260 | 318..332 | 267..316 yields 1.1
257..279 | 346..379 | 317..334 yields 2.1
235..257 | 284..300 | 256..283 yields 0.0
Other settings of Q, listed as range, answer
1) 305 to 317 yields 13.35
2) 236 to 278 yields 15.28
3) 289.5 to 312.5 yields 13.61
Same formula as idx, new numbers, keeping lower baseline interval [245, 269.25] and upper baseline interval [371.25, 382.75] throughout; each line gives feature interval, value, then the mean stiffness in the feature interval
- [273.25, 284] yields 0.31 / 16.4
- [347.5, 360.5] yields 0.69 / 15.5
